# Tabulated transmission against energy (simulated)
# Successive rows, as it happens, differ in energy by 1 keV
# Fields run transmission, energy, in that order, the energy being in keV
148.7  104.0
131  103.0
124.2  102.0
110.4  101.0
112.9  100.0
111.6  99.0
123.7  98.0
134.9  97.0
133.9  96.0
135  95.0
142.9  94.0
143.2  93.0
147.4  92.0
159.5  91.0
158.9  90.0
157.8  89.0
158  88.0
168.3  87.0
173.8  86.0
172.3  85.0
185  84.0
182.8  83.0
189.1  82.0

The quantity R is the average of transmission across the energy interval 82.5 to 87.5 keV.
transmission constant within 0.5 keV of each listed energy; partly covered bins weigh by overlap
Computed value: 176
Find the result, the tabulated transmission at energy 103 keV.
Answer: 131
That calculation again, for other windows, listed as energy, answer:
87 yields 168.3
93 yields 143.2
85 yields 172.3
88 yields 158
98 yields 123.7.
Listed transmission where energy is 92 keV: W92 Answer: 147.4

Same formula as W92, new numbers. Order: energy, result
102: 124.2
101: 110.4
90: 158.9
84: 185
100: 112.9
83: 182.8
